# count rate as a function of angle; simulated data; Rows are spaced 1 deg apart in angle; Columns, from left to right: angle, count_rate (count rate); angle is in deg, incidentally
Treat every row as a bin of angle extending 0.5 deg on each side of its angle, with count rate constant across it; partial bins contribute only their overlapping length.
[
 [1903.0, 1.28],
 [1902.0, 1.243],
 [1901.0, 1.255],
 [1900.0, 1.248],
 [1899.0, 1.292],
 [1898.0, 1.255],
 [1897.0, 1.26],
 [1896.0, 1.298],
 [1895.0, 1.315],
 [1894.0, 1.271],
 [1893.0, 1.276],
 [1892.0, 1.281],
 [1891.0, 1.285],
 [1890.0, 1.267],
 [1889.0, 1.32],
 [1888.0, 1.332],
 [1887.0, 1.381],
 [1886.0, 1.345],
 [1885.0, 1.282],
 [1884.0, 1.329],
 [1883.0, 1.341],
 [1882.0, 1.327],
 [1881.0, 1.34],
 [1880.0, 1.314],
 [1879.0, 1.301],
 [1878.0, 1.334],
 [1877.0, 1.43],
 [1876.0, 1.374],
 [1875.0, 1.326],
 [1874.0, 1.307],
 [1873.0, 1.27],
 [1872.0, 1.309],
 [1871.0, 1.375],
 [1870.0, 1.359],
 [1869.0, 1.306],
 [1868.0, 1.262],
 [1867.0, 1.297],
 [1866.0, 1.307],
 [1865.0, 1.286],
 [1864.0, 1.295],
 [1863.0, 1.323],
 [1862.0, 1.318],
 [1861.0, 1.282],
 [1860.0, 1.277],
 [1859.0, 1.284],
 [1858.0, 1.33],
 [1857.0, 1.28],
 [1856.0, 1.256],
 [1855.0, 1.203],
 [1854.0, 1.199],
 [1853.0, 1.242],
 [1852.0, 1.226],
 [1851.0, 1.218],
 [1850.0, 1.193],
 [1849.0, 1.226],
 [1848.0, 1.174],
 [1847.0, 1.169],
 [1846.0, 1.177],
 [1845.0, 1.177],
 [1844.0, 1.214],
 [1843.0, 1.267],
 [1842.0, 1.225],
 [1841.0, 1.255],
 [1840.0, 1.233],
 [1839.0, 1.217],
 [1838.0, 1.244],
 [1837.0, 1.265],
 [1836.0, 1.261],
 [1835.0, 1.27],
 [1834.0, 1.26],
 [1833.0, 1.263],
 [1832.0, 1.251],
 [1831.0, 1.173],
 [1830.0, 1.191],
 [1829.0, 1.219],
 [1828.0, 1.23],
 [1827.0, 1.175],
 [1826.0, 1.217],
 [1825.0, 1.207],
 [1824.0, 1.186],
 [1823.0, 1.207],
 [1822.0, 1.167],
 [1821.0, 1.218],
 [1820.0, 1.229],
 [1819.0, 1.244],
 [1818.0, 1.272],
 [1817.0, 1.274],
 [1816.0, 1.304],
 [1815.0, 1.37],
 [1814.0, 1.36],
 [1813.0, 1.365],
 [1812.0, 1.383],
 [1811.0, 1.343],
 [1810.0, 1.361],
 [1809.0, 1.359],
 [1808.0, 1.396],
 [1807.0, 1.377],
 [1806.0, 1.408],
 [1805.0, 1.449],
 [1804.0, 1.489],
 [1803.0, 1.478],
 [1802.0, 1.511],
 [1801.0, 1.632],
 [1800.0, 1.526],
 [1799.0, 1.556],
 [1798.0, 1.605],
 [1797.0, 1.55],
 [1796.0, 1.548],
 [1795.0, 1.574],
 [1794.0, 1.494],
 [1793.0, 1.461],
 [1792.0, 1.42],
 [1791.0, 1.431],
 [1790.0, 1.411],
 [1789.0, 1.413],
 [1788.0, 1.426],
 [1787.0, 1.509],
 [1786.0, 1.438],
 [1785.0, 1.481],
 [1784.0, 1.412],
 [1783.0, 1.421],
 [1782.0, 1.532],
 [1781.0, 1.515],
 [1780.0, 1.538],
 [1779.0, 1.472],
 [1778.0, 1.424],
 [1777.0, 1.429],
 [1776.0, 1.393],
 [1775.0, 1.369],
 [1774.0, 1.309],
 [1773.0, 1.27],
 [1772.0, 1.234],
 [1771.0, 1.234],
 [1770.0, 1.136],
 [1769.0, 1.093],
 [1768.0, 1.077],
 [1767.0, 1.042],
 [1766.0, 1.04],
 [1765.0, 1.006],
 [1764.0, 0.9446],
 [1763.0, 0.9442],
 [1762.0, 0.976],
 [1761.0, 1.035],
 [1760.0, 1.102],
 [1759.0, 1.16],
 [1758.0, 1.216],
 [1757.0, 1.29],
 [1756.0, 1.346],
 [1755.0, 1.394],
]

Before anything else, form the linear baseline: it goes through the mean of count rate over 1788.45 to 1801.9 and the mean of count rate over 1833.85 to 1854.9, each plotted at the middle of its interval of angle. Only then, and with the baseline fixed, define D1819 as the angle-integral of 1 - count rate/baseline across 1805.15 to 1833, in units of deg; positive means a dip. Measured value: 1.9 deg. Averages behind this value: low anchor 1.51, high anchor 1.22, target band 1.28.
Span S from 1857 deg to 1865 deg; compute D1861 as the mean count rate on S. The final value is 1.3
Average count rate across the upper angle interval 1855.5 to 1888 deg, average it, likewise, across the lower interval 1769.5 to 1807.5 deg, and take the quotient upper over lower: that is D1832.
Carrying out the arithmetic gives 0.91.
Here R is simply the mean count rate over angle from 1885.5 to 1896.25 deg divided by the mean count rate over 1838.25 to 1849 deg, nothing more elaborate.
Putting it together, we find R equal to 1.1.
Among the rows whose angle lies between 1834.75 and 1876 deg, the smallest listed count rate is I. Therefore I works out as 1.169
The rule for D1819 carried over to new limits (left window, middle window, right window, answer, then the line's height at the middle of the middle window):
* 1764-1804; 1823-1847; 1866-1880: 2.3 deg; 1.35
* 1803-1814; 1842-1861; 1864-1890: 1.7 deg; 1.35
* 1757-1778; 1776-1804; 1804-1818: -4.9 deg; 1.27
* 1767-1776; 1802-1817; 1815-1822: -1.7 deg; 1.25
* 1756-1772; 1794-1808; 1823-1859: -4.2 deg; 1.16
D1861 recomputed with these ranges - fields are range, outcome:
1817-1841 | 1.23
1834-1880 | 1.27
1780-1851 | 1.34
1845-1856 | 1.2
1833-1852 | 1.23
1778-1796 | 1.47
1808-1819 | 1.34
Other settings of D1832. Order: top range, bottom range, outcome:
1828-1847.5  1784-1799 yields 0.83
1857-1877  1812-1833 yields 1.05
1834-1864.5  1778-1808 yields 0.84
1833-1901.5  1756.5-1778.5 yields 1.09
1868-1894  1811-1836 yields 1.05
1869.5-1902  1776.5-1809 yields 0.89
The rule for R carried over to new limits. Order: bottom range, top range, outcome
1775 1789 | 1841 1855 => 0.83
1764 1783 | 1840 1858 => 0.96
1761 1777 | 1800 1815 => 1.24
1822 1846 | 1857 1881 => 1.07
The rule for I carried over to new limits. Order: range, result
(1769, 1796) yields 1.093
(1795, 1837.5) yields 1.167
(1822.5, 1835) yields 1.173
